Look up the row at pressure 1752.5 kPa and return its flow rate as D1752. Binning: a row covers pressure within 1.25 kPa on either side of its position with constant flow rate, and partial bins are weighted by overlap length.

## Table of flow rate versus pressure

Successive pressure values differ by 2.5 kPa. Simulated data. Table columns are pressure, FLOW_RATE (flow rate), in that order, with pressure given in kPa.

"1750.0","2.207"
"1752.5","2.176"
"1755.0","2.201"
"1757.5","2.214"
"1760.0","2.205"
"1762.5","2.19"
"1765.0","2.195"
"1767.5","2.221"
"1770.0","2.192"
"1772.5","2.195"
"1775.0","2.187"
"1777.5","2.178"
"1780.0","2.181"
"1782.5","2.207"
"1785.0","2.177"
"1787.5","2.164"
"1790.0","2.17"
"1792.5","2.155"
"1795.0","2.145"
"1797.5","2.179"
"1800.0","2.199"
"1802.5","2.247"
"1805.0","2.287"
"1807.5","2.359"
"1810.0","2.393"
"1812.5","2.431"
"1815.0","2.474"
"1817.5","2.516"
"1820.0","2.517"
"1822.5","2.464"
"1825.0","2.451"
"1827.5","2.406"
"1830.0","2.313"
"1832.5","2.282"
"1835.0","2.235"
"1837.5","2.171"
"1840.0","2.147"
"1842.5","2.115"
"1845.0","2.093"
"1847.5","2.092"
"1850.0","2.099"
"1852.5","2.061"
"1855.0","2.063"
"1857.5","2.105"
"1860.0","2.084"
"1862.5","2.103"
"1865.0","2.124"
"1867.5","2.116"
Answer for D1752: 2.176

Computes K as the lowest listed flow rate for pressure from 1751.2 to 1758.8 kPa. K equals 2.176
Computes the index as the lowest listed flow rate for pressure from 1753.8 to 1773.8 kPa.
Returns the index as 2.19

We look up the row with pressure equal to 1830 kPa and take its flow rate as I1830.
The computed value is 2.313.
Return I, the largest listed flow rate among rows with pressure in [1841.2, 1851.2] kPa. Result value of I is 2.115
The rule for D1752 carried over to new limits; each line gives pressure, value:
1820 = 2.517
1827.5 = 2.406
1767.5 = 2.221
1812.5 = 2.431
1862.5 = 2.103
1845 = 2.093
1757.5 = 2.214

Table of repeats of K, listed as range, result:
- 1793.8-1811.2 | 2.145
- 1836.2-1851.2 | 2.092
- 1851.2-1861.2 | 2.061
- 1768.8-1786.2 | 2.177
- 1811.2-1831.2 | 2.313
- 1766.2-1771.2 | 2.192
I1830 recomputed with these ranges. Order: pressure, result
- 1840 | 2.147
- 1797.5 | 2.179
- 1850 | 2.099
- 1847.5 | 2.092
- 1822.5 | 2.464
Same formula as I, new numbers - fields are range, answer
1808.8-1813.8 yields 2.431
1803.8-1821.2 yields 2.517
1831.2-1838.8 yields 2.282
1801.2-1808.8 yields 2.359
